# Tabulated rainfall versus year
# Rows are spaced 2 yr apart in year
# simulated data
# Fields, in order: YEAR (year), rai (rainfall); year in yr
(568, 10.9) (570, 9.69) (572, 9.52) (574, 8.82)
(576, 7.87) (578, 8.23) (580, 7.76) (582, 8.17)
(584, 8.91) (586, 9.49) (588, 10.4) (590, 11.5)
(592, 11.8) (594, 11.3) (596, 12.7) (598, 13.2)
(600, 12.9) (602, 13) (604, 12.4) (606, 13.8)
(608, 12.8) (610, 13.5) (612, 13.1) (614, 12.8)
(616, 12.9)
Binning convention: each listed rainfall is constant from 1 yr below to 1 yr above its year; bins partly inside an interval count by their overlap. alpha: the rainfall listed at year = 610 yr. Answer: 13.5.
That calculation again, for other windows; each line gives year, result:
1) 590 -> 11.5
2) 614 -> 12.8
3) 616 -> 12.9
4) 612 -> 13.1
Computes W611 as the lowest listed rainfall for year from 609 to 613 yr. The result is 13.1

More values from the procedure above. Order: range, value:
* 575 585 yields 7.76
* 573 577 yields 7.87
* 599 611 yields 12.4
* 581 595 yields 8.17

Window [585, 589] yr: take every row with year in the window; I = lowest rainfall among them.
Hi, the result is 9.49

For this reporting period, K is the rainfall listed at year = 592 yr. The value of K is 11.8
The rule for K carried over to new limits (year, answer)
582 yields 8.17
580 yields 7.76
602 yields 13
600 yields 12.9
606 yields 13.8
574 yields 8.82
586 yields 9.49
